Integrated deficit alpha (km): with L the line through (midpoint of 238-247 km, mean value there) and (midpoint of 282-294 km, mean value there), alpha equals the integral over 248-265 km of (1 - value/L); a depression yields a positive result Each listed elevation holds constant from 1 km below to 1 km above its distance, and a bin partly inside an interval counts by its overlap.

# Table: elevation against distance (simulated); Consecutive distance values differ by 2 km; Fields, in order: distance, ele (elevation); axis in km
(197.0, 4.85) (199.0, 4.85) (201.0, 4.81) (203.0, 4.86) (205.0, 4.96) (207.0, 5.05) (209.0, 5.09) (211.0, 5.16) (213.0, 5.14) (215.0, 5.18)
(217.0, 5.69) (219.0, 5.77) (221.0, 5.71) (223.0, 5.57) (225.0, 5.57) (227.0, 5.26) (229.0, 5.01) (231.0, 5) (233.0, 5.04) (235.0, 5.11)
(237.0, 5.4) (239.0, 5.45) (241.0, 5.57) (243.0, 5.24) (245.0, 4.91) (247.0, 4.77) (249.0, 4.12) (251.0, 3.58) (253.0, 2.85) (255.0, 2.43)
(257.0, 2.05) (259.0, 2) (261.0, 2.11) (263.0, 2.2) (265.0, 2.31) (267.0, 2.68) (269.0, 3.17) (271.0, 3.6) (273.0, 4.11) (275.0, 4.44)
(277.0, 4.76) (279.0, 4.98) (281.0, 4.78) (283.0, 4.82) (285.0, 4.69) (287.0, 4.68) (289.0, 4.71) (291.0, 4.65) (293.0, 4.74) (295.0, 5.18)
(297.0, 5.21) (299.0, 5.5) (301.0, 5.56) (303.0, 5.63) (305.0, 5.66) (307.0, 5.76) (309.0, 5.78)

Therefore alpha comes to 8.15 km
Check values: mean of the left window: 5.23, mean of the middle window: 2.65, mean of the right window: 4.71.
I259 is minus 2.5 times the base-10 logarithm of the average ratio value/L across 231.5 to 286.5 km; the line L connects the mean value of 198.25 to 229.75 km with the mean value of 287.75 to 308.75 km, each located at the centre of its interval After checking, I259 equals 0.30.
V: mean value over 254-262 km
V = 2.15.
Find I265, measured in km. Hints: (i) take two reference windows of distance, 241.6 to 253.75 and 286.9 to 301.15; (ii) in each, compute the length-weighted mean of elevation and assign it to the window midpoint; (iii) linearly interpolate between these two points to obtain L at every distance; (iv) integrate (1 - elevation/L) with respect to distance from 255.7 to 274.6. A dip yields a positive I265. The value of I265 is 7.6 km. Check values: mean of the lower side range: 4.32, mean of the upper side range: 5.02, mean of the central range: 2.74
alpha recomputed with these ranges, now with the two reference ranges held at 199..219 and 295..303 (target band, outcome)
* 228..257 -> 3.9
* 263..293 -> 6.9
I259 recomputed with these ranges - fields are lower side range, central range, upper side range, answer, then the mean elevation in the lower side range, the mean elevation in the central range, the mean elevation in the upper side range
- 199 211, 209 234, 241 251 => -0.10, 4.96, 5.33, 4.72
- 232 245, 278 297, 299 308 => 0.15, 5.27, 4.82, 5.64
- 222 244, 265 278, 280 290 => 0.30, 5.29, 3.68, 4.74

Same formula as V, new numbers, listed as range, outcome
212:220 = 5.45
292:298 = 5.04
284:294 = 4.69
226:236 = 5.08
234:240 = 5.32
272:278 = 4.44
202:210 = 4.99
